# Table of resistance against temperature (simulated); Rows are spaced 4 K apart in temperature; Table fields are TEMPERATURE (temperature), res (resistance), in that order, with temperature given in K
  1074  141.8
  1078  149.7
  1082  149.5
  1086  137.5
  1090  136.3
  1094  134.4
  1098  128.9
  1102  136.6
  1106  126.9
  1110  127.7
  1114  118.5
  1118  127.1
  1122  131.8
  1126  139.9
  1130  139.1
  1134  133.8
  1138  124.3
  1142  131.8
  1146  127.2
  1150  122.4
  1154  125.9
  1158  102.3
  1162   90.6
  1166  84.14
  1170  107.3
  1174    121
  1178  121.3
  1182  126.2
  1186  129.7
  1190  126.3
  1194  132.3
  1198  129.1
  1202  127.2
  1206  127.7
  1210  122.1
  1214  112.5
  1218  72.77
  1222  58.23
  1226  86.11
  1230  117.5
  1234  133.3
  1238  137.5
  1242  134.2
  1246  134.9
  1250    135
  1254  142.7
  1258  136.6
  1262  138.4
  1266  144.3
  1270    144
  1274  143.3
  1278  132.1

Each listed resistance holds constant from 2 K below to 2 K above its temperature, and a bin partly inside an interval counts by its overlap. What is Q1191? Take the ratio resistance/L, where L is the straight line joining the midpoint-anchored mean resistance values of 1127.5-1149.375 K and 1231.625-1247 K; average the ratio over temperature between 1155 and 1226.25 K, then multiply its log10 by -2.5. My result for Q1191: 0.198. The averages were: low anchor 131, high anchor 135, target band 111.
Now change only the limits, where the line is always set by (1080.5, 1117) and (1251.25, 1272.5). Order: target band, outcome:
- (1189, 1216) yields 0.10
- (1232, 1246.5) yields 0.04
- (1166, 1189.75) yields 0.16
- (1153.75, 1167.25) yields 0.35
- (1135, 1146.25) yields 0.05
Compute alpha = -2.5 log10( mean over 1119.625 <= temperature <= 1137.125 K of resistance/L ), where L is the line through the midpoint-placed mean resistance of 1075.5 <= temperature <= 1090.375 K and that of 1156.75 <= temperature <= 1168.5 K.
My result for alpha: -0.18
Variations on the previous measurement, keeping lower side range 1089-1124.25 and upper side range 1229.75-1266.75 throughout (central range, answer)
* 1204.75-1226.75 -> 0.36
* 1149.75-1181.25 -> 0.21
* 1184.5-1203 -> 0.04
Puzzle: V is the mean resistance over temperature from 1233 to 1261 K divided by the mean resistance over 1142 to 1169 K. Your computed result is 1.24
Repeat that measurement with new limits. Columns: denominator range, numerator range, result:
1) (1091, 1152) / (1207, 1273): 0.94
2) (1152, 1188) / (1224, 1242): 1.07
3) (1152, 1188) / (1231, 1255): 1.21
